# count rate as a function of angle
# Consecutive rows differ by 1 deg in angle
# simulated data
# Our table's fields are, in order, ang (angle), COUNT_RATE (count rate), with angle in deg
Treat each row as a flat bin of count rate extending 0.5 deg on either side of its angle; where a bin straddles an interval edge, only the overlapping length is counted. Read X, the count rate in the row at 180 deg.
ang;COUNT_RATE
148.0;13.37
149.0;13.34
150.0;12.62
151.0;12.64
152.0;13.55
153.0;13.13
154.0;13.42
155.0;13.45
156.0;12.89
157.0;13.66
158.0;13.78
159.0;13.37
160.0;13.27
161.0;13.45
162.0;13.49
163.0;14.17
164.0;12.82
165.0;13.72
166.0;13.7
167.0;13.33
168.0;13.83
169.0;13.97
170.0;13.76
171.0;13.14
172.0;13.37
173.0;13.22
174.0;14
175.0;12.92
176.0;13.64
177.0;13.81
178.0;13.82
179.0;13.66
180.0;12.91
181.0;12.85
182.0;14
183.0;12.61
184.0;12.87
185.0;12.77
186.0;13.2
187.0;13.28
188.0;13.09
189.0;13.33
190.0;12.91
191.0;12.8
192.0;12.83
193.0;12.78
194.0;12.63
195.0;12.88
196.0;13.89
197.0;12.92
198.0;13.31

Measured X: 12.91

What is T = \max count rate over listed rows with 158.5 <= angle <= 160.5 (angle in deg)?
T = 13.37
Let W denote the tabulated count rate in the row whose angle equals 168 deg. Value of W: 13.83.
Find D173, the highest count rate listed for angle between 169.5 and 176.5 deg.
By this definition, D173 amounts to 14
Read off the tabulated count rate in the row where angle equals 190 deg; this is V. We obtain 12.91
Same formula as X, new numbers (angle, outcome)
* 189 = 13.33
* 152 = 13.55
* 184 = 12.87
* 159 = 13.37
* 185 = 12.77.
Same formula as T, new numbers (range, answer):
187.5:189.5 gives 13.33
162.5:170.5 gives 14.17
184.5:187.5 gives 13.28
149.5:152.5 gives 13.55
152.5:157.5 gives 13.66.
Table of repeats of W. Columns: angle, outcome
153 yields 13.13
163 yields 14.17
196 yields 13.89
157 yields 13.66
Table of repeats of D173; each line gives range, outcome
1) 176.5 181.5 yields 13.82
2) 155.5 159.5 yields 13.78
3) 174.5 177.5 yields 13.81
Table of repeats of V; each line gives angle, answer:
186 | 13.2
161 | 13.45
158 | 13.78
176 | 13.64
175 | 12.92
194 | 12.63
